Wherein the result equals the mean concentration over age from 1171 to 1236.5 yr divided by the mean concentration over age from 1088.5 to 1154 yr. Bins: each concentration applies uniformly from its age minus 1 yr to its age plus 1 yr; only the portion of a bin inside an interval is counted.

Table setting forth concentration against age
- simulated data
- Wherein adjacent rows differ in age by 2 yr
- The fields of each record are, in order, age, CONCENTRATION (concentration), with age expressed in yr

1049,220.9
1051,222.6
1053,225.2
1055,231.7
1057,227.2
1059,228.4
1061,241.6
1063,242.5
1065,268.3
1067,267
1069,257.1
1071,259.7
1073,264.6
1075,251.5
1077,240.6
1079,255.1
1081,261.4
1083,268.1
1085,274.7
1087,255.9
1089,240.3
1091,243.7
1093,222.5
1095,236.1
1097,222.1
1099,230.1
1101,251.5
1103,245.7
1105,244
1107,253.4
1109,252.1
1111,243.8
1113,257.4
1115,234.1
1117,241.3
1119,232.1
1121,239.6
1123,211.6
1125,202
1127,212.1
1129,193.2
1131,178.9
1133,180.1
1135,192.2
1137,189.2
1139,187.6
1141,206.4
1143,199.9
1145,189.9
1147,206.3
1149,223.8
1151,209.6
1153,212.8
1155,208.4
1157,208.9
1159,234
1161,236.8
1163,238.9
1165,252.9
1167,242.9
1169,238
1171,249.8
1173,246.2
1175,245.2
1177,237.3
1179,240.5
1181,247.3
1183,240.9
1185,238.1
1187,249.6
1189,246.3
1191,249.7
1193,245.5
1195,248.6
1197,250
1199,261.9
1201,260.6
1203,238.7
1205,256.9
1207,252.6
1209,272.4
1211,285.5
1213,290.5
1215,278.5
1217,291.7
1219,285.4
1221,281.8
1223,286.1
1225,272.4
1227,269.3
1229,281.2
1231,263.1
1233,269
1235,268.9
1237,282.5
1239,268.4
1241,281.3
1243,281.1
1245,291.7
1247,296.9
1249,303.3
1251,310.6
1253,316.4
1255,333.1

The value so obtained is 1.18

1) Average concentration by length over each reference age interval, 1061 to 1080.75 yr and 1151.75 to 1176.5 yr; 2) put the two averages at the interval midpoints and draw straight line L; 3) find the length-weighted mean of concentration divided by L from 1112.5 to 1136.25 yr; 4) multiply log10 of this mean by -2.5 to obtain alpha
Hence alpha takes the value 0.14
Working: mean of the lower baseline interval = 256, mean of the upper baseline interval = 234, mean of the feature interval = 213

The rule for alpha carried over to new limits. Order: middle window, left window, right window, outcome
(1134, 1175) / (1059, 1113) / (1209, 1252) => 0.21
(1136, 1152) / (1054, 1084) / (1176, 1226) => 0.26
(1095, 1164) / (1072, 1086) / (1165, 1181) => 0.14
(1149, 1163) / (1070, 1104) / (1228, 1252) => 0.20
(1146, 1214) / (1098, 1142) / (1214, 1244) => 0.04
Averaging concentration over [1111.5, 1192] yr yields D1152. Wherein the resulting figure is 224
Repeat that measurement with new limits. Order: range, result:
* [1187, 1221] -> 264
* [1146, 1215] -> 244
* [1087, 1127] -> 237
